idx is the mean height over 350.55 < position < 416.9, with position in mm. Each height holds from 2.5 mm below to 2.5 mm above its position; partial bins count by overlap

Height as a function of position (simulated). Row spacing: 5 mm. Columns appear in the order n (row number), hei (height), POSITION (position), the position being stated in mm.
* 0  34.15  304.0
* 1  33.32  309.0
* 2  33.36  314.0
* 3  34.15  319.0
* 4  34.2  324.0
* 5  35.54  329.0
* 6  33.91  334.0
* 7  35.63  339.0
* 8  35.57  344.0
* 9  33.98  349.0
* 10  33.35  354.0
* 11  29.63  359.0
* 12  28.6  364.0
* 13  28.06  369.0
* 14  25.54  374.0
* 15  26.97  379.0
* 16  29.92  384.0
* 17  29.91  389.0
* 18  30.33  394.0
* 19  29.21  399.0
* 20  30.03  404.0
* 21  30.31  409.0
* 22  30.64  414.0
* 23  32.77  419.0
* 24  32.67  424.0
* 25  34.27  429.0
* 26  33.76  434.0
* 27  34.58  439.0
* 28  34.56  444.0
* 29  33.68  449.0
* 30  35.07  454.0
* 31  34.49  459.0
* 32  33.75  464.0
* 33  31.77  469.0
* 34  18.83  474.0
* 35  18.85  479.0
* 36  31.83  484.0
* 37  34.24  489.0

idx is 29.5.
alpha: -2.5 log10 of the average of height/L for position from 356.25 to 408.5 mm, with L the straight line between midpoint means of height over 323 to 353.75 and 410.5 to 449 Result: 0.18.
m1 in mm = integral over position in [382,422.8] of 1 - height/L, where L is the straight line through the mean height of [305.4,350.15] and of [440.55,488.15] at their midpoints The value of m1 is 2.29 mm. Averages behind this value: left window 34.4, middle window 30.5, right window 30.5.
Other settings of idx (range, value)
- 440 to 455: 34.4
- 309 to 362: 33.9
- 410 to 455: 33.4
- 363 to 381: 27.2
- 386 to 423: 30.5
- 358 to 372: 28.6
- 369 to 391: 28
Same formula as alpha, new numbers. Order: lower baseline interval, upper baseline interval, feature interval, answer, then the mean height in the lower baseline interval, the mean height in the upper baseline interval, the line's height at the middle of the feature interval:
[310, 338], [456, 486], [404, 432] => -0.053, 34.3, 28.3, 30.5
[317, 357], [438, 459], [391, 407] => 0.156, 34.5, 34.5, 34.5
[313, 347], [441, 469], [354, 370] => 0.169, 34.7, 34.1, 34.5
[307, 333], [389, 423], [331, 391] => 0.052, 34.1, 30.6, 32.4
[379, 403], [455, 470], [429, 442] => -0.069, 29.6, 33.7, 32.1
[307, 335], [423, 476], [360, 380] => 0.216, 34.1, 32.6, 33.5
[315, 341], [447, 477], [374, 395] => 0.152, 34.6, 31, 33.1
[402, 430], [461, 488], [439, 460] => -0.176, 31.7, 27.5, 29.3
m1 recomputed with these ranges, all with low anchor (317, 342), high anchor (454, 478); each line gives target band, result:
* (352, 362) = 0.7 mm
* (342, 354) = -0.2 mm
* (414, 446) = -2.7 mm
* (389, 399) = 0.7 mm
